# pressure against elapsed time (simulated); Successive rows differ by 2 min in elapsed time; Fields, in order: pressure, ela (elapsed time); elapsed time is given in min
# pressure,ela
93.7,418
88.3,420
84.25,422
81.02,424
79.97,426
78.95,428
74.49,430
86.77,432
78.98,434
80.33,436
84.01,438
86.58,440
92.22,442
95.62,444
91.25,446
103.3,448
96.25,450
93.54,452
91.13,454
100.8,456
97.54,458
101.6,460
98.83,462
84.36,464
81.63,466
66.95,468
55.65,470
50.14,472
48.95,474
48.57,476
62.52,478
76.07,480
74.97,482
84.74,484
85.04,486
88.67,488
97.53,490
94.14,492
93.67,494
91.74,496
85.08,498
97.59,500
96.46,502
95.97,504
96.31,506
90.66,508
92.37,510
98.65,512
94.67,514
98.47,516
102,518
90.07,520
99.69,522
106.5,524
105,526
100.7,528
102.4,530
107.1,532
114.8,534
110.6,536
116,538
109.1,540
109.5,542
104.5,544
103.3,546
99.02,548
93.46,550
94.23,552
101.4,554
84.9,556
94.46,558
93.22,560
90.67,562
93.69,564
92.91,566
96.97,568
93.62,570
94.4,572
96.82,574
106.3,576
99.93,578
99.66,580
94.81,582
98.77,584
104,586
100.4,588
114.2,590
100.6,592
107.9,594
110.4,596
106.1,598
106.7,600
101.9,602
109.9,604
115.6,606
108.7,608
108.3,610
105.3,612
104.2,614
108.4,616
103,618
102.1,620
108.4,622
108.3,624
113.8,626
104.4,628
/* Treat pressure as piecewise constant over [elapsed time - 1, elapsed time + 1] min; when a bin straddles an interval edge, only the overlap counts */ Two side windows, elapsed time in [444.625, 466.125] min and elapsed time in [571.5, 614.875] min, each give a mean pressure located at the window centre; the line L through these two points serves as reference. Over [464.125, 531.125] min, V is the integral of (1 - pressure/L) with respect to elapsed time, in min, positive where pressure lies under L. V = 7.96 min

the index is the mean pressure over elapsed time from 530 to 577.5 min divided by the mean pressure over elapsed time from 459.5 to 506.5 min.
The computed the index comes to 1.23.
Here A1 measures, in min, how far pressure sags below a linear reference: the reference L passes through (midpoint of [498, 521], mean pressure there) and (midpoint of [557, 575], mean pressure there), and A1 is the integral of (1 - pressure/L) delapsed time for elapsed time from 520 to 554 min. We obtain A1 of -3.4 min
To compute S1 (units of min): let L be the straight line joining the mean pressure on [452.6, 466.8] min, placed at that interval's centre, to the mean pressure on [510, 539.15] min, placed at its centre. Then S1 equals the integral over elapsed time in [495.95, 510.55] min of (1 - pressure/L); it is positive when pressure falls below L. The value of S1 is 1.0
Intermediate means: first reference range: 93.9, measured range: 93.4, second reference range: 103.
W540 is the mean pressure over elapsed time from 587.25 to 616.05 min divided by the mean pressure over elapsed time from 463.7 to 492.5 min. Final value 1.48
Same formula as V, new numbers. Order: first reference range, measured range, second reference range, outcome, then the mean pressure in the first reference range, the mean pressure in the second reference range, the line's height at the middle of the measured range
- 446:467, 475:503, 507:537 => 3.96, 94.7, 101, 97.8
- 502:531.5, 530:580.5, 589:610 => 1.31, 98.2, 108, 103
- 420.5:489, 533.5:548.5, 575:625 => -1.98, 82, 105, 95.9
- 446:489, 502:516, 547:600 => -1.17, 80.8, 98.7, 87.8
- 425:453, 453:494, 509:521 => 5.11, 87.3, 96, 91.3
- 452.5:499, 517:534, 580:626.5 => -2.19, 81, 106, 90.7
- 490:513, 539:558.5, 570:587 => -0.49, 94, 99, 97.1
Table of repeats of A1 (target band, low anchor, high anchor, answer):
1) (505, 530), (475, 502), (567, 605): -2.50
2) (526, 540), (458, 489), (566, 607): -2.96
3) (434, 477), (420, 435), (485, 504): 1.18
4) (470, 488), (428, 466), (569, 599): 5.05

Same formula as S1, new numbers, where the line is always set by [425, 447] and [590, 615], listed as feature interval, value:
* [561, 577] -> 1.11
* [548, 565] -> 1.26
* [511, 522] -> -0.17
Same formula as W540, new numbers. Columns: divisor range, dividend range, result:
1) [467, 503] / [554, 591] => 1.25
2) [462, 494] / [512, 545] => 1.39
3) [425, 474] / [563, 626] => 1.22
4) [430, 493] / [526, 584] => 1.20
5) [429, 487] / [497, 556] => 1.23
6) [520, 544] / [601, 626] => 1.01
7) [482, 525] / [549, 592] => 1.04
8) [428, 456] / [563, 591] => 1.11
